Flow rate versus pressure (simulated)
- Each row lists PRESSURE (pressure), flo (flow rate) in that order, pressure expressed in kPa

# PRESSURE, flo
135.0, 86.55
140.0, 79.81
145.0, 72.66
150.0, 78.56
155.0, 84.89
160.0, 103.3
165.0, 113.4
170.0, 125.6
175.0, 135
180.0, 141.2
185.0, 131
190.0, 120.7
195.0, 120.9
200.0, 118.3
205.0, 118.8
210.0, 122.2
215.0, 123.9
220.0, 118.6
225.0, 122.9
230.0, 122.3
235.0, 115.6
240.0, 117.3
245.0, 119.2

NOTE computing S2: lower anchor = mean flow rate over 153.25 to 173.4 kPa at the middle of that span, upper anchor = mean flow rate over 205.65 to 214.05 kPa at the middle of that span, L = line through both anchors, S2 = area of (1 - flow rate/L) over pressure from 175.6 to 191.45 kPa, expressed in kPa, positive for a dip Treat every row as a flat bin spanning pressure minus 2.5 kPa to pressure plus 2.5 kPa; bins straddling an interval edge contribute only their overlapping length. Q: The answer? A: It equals -2.5 kPa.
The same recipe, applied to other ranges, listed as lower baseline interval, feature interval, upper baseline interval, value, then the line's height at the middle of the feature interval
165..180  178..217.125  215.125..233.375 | 0.33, 125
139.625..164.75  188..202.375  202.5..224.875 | -1.20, 111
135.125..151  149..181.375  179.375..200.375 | -3.34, 101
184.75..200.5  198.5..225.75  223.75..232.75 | 0.34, 122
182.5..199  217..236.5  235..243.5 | -0.24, 119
